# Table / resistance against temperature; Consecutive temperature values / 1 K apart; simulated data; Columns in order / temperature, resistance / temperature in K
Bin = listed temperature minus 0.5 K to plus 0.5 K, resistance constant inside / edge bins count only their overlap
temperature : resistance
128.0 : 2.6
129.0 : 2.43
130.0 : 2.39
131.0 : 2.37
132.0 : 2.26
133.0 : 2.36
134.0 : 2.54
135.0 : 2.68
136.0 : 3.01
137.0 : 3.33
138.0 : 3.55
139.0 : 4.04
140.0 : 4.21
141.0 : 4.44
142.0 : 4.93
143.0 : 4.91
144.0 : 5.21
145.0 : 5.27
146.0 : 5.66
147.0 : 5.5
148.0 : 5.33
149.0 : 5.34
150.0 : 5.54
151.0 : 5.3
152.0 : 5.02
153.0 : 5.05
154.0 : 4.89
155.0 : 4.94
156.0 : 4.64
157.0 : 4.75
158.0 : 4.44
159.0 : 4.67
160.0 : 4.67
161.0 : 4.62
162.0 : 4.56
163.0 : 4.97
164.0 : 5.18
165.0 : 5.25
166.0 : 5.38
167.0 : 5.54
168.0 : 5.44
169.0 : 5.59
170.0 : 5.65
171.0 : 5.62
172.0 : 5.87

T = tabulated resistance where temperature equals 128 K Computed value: 2.6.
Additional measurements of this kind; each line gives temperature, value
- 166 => 5.38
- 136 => 3.01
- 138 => 3.55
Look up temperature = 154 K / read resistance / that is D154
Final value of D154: 4.89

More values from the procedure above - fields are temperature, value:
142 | 4.93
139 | 4.04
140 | 4.21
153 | 5.05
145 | 5.27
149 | 5.34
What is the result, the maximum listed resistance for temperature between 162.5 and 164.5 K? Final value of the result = 5.18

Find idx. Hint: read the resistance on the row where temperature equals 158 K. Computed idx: 4.44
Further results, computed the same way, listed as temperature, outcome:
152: 5.02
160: 4.67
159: 4.67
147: 5.5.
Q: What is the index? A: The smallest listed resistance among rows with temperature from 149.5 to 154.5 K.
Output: 4.89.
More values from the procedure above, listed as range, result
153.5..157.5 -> 4.64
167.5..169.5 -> 5.44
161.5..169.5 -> 4.56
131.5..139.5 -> 2.26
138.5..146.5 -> 4.04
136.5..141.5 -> 3.33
